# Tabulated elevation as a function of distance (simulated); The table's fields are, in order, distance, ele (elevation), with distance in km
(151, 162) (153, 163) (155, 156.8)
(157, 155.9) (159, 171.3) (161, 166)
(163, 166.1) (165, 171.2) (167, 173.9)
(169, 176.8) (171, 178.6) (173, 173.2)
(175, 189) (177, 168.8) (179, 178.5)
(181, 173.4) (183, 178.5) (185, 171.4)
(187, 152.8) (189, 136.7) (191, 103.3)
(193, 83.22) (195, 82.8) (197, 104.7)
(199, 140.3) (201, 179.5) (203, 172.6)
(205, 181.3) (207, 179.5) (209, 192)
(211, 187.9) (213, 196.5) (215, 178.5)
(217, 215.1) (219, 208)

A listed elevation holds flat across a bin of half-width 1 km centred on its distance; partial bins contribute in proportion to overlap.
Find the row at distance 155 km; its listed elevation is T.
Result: 156.8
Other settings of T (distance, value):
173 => 173.2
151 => 162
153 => 163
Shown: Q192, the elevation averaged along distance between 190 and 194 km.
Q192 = 93.3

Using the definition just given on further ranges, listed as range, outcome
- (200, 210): 181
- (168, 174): 176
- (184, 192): 141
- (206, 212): 186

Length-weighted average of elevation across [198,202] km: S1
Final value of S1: 160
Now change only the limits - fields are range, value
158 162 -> 169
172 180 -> 177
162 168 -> 170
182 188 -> 168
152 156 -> 160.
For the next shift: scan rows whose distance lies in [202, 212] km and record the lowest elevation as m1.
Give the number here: 172.6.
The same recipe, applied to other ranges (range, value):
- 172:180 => 168.8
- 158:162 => 166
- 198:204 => 140.3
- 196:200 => 104.7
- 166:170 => 173.9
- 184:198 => 82.8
